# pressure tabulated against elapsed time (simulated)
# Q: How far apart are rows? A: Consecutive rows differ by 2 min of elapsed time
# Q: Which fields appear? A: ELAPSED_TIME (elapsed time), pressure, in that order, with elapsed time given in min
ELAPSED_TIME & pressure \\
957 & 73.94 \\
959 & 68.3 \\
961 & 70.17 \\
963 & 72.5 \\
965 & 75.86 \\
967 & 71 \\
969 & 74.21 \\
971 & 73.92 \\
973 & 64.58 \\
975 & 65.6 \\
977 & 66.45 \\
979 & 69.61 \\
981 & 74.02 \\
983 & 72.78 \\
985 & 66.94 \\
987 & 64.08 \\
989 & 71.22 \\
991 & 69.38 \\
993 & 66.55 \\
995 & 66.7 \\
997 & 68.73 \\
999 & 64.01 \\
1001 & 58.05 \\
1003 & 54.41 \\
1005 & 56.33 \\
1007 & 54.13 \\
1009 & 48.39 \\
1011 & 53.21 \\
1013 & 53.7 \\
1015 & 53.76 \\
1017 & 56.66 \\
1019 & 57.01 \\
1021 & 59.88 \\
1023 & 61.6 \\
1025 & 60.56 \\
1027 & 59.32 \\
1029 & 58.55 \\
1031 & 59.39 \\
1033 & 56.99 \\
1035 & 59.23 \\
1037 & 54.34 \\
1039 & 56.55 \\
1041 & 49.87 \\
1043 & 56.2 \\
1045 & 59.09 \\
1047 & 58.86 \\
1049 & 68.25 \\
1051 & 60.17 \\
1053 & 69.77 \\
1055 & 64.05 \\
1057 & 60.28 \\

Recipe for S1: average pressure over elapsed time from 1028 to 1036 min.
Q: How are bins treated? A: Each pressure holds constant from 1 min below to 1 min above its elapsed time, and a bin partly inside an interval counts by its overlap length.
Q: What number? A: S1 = 58.5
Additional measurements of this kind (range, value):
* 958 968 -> 71.6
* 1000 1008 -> 55.7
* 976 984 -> 70.7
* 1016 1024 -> 58.8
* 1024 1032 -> 59.5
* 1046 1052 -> 62.4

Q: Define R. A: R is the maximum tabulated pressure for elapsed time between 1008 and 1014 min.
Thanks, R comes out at 53.7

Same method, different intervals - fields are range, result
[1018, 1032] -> 61.6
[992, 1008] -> 68.73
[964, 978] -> 75.86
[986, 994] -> 71.22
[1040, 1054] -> 69.77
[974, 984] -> 74.02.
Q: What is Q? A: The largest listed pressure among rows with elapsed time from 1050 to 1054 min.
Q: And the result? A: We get 69.77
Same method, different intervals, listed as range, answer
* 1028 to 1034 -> 59.39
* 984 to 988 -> 66.94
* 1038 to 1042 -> 56.55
